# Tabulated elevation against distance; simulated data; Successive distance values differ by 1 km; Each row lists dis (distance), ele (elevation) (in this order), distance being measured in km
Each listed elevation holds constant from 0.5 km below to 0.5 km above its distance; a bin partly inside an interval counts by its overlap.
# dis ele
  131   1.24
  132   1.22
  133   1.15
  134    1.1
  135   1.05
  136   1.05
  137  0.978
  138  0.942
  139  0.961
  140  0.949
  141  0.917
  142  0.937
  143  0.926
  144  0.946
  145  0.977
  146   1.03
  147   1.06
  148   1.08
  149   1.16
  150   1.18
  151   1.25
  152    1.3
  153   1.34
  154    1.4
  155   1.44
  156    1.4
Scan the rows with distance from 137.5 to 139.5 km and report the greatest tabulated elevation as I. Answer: 0.961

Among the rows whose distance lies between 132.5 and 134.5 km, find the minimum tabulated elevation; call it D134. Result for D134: 1.1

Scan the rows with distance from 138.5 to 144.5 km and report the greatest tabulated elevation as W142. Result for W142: 0.961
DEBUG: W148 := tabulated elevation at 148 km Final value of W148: 1.08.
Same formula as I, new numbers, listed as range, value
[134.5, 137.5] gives 1.05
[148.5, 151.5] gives 1.25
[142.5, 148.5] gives 1.08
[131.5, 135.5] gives 1.22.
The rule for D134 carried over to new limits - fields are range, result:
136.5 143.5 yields 0.917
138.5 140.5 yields 0.949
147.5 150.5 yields 1.08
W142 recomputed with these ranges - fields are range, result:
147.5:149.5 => 1.16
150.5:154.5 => 1.4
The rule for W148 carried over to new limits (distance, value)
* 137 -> 0.978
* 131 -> 1.24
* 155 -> 1.44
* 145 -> 0.977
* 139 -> 0.961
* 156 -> 1.4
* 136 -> 1.05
